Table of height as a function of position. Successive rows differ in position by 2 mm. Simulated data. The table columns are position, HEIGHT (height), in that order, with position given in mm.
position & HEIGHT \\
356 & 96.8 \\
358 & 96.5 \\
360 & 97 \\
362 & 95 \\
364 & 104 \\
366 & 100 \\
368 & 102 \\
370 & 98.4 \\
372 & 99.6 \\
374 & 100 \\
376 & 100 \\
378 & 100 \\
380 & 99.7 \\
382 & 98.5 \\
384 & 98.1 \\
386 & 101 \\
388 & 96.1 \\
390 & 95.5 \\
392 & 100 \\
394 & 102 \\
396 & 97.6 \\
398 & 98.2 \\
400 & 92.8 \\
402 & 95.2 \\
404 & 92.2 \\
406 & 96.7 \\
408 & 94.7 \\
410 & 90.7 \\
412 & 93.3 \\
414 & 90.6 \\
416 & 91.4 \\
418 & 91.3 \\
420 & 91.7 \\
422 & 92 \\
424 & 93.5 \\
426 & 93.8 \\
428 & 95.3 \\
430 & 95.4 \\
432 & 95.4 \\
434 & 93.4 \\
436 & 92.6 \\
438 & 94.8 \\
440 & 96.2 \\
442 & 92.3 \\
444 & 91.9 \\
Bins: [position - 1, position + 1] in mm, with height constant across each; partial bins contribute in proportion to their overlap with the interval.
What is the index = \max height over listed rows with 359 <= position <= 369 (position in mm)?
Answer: 104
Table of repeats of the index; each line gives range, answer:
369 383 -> 100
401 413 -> 96.7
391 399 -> 102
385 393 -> 101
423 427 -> 93.8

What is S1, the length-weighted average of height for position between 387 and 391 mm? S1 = 95.8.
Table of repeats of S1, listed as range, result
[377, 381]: 99.8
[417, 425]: 92.1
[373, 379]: 100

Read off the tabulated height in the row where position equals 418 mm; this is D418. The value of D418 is 91.3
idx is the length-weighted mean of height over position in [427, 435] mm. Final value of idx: 94.9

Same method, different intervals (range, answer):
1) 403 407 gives 94.5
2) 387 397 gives 98.2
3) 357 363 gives 96.2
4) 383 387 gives 99.5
